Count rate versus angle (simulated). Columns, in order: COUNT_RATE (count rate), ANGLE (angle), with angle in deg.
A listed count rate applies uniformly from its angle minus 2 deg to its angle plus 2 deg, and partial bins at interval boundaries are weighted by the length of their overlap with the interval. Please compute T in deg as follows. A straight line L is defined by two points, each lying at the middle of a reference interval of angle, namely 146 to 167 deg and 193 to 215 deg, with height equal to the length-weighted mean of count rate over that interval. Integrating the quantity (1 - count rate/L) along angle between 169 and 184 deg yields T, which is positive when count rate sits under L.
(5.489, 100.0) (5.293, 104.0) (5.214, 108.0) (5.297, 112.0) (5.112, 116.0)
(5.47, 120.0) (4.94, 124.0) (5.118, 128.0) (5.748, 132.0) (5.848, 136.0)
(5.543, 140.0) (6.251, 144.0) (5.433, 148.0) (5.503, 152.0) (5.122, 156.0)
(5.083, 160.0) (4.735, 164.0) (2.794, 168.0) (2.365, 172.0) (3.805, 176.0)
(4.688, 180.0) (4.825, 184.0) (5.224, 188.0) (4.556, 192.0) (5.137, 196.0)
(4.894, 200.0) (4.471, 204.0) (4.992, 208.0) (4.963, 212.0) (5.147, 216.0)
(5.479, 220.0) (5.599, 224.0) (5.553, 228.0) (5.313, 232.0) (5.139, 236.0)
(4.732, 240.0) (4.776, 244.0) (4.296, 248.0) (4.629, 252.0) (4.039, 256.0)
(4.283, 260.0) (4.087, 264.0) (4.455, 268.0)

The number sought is 3.8 deg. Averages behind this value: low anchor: 5.06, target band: 3.73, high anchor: 4.89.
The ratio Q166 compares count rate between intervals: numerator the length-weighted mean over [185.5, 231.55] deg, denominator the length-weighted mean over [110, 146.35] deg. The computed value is 0.93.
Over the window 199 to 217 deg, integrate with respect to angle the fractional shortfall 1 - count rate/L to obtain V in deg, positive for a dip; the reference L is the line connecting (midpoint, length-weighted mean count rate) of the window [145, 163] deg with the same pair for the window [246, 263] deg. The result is -0.4 deg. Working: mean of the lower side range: 5.31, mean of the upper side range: 4.3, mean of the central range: 4.88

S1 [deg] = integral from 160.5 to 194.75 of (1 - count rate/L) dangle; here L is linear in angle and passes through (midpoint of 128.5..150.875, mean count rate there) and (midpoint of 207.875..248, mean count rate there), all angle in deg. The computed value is 8.0 deg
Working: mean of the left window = 5.71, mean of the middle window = 4.19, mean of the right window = 5.13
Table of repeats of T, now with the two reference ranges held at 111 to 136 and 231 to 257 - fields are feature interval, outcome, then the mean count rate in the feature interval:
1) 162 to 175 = 4.5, 3.34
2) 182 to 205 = 0.5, 4.87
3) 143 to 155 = -1.0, 5.63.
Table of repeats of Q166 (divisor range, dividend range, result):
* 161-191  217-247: 1.26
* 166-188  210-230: 1.39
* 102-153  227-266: 0.86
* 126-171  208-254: 0.98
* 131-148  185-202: 0.85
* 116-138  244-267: 0.80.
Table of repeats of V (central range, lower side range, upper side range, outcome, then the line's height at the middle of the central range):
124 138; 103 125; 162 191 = -1.62 deg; 4.92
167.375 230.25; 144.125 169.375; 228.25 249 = 3.03 deg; 4.94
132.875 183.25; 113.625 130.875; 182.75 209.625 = 2.59 deg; 5.04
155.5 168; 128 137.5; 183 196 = 1.58 deg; 5.27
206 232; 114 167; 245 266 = -3.80 deg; 4.62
